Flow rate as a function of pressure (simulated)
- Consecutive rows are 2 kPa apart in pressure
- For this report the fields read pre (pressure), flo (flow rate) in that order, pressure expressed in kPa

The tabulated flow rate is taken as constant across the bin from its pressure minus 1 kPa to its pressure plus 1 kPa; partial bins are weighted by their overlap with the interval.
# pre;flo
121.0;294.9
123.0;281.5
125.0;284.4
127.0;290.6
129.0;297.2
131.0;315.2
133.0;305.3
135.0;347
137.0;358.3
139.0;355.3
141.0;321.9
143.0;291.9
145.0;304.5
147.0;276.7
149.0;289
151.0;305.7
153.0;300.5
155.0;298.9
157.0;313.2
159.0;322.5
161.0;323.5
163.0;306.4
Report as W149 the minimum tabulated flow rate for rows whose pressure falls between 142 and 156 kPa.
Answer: 276.7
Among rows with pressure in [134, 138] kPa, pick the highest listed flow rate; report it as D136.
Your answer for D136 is 358.3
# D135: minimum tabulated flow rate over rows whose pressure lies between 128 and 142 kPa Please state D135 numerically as 297.2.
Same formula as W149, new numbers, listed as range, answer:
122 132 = 281.5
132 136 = 305.3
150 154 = 300.5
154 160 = 298.9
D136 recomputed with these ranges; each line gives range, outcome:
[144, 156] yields 305.7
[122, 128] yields 290.6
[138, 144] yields 355.3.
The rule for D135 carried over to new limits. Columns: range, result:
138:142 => 321.9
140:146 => 291.9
